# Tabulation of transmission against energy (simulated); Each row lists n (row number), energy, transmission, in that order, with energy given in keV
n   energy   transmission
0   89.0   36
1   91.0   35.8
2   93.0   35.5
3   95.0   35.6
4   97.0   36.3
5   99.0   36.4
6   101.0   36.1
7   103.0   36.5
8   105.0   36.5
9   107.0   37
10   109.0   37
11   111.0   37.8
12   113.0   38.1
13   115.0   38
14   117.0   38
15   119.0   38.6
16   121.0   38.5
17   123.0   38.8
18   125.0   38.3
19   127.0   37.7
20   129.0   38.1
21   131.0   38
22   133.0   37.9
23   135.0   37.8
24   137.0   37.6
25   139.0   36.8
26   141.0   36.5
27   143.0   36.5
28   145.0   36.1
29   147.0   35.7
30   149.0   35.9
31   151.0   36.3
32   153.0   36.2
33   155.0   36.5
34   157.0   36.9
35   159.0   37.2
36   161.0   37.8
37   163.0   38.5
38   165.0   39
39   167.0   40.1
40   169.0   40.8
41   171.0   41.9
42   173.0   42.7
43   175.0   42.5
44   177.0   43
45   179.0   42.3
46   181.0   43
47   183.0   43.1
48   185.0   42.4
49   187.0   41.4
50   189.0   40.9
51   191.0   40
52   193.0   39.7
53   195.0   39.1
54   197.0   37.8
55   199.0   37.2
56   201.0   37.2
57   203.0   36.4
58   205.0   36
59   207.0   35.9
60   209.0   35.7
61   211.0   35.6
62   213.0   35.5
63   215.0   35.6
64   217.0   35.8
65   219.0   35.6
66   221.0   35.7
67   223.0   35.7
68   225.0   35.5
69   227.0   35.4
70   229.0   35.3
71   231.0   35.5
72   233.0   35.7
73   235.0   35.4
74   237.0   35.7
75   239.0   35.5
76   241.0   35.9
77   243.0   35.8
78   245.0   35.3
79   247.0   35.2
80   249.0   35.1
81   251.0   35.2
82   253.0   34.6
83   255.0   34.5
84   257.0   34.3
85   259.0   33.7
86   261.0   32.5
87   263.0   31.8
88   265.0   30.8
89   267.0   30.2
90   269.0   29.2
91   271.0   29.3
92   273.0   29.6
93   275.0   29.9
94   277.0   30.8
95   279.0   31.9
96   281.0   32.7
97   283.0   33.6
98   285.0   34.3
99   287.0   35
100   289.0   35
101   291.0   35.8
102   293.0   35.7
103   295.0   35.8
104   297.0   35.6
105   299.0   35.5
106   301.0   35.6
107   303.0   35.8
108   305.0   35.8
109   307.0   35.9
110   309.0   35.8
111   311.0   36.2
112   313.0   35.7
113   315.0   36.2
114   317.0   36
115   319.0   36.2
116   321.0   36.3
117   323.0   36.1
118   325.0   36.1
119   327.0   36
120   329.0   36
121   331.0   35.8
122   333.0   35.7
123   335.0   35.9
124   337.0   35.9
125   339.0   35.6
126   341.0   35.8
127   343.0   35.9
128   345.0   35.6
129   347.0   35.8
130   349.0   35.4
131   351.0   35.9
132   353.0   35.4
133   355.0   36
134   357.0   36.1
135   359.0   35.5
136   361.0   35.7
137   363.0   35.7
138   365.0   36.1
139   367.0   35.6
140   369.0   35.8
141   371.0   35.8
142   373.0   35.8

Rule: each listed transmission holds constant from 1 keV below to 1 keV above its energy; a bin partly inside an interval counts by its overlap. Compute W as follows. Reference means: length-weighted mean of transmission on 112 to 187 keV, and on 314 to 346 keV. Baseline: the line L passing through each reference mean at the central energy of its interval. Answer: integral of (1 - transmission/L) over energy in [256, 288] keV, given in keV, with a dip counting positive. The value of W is 4.3 keV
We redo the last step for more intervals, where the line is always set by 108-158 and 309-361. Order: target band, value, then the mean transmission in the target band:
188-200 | -0.7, 39.1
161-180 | -2.0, 41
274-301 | 1.6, 34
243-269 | 2.1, 33.5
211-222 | 0.3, 35.6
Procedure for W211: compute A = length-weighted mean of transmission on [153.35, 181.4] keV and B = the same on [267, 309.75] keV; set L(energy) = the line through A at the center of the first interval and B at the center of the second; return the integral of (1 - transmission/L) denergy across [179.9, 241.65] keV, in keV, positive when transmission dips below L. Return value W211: 0.8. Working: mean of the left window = 40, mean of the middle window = 37.3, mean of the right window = 33.6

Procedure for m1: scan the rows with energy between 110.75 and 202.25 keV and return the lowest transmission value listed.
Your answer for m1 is 35.7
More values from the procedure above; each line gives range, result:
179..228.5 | 35.4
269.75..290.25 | 29.3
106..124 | 37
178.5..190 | 40.9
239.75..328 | 29.2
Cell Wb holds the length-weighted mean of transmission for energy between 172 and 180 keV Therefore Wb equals 42.6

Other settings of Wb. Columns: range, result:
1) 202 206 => 36.2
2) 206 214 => 35.7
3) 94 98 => 36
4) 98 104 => 36.3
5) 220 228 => 35.6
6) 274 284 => 31.8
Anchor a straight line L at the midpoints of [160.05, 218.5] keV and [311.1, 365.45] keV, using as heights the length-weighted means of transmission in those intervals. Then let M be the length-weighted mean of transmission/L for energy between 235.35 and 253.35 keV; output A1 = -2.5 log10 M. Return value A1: 0.08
